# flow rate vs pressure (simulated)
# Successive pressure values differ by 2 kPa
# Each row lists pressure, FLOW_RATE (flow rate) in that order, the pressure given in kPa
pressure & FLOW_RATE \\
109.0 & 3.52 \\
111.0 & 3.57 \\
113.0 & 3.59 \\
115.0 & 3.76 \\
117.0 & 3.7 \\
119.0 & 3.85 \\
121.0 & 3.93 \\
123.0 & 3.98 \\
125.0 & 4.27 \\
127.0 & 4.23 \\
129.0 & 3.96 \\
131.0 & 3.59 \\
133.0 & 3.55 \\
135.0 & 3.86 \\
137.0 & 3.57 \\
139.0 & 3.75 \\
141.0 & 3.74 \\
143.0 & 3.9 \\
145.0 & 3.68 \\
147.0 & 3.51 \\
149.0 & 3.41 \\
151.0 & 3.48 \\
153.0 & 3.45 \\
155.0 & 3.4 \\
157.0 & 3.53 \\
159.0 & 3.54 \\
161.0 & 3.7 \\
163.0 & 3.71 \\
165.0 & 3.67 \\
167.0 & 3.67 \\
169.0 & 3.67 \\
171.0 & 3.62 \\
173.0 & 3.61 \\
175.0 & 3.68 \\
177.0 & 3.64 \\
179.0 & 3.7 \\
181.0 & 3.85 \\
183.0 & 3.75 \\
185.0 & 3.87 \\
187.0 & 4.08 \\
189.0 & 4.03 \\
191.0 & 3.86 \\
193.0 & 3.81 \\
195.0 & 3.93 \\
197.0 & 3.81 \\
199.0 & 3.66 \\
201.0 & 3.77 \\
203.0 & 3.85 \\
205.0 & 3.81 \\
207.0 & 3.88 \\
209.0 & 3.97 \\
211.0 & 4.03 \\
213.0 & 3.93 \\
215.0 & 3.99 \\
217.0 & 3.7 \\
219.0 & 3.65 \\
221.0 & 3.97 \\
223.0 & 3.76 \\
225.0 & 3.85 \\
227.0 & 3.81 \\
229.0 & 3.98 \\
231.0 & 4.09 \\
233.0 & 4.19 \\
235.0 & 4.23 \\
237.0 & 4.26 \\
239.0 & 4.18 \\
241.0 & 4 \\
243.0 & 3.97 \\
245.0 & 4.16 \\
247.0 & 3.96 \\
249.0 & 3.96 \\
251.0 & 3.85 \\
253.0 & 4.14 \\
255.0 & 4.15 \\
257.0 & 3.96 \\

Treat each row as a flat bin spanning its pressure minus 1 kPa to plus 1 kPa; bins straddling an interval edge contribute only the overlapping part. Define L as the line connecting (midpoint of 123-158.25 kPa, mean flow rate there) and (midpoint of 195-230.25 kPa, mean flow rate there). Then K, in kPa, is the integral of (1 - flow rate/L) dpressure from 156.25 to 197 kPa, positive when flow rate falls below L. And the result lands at 0.3 kPa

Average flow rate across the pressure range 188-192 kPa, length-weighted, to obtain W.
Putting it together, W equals 3.95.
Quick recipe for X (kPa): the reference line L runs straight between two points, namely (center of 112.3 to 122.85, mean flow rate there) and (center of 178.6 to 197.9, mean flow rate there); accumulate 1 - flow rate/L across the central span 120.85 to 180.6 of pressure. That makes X 2.0 kPa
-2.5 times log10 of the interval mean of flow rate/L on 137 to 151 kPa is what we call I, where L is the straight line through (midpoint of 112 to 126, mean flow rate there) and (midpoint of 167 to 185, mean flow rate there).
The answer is 0.04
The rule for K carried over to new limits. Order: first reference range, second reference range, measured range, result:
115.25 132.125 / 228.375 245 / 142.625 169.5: 2.7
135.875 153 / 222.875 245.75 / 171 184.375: 0.3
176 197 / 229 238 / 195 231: 1.5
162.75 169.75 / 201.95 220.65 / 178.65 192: -0.4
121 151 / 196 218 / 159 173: 0.6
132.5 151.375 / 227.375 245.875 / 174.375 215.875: 0.6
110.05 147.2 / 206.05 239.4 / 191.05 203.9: 0.4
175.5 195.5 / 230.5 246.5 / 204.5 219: 0.4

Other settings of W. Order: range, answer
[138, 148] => 3.72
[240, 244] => 3.99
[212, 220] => 3.82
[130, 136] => 3.67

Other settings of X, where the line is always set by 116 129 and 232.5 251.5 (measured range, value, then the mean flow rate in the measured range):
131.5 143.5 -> 0.9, 3.72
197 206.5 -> 0.6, 3.78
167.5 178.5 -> 1.0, 3.65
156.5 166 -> 0.9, 3.64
